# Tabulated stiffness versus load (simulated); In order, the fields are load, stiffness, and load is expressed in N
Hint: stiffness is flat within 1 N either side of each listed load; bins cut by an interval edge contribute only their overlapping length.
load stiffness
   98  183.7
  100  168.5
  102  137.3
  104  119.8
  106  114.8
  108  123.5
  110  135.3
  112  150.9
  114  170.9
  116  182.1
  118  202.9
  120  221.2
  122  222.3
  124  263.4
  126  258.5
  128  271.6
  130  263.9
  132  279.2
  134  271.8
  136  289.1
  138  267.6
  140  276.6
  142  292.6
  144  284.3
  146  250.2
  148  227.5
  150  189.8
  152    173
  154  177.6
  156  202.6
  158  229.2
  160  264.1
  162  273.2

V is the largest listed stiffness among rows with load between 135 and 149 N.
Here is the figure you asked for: 292.6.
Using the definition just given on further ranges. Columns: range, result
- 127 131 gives 271.6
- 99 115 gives 170.9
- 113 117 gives 182.1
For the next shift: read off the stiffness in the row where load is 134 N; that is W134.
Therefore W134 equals 271.8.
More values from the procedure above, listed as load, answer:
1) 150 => 189.8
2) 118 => 202.9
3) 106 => 114.8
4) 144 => 284.3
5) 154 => 177.6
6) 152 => 173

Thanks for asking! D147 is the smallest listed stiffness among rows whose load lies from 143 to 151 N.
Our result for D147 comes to 189.8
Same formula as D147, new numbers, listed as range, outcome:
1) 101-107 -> 114.8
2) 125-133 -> 258.5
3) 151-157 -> 173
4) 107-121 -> 123.5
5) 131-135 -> 271.8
